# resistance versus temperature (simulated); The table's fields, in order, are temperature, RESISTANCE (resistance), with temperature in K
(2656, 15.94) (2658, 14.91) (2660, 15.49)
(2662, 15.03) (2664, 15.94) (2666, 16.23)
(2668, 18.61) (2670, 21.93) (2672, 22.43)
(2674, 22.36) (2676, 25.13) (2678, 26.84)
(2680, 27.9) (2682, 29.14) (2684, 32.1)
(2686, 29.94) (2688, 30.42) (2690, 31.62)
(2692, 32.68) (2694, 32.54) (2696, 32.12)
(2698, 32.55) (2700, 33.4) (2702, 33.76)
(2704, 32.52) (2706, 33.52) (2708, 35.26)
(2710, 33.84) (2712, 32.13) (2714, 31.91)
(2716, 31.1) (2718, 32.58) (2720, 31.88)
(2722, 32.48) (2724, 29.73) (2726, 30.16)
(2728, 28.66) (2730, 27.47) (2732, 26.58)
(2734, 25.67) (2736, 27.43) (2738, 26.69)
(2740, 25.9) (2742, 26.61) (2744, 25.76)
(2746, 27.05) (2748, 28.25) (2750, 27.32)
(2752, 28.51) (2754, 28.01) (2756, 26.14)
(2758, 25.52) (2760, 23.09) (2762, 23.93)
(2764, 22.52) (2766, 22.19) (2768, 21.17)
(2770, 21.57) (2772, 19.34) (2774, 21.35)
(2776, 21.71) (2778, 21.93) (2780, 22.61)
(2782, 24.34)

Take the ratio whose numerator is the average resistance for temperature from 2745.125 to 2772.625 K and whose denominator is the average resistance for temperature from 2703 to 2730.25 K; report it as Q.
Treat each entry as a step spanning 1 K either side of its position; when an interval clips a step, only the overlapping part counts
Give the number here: 0.8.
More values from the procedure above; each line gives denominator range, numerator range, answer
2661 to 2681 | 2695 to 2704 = 1.55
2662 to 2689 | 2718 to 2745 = 1.17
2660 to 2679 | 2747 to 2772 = 1.22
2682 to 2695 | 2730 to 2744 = 0.84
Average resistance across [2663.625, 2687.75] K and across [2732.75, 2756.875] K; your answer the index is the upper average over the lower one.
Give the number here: 1.1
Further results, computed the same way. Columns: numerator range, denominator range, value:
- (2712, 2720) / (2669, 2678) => 1.36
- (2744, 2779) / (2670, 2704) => 0.82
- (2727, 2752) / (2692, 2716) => 0.82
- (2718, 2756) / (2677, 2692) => 0.94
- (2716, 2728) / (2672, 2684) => 1.18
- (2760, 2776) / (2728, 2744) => 0.82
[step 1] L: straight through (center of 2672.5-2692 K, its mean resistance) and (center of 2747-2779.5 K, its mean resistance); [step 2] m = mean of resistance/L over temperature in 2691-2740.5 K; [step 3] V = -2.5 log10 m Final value -0.16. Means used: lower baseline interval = 28.5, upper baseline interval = 23.9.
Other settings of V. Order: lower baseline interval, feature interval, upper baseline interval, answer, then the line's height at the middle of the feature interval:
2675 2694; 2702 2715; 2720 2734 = -0.13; 29.4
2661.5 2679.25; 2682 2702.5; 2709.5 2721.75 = -0.21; 26.3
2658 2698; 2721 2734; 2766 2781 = -0.24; 23.2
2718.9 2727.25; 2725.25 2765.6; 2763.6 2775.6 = -0.01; 26.4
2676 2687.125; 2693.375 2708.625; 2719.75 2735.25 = -0.15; 28.9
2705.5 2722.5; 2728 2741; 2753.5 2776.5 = 0.08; 28.8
